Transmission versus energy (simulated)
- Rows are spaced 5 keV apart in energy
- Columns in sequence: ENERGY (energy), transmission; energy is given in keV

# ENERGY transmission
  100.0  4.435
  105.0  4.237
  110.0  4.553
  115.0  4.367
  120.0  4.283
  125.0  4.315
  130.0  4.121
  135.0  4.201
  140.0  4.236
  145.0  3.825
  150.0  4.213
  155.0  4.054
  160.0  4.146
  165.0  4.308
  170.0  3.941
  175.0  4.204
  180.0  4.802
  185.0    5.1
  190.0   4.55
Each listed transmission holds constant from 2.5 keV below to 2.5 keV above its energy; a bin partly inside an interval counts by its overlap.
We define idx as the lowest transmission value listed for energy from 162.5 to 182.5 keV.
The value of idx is 3.941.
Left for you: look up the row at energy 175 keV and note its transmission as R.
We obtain 4.204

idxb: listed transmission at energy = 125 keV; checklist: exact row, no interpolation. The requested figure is 4.315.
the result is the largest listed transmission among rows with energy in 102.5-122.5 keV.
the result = 4.553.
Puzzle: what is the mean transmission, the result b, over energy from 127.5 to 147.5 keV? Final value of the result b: 4.1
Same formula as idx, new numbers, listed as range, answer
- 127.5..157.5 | 3.825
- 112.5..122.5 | 4.283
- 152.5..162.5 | 4.054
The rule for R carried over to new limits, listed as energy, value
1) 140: 4.236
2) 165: 4.308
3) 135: 4.201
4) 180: 4.802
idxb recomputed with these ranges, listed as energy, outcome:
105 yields 4.237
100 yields 4.435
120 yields 4.283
